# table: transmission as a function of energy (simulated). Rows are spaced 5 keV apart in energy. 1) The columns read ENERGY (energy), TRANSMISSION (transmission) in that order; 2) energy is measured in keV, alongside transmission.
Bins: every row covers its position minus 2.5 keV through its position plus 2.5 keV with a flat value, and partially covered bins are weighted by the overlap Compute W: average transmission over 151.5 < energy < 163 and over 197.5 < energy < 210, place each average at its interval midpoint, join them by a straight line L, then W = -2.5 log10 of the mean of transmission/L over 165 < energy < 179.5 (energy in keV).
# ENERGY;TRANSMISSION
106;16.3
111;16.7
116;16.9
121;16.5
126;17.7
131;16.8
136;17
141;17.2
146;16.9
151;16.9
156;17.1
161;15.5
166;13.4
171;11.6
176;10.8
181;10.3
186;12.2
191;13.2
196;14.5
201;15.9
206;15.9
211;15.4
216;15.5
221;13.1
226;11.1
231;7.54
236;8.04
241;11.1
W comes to 0.357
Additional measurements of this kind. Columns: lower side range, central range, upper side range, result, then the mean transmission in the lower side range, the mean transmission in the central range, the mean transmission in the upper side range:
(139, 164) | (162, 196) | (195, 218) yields 0.29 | 16.6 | 12.3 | 15.5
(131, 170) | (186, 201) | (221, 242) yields -0.10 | 16.1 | 13.9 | 9.76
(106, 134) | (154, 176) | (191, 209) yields 0.14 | 16.9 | 13.9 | 15.1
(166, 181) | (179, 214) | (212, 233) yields -0.19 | 11.4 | 14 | 12.2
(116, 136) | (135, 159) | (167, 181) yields -0.18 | 17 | 17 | 11.3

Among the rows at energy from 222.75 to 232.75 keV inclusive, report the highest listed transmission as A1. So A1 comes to 11.1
